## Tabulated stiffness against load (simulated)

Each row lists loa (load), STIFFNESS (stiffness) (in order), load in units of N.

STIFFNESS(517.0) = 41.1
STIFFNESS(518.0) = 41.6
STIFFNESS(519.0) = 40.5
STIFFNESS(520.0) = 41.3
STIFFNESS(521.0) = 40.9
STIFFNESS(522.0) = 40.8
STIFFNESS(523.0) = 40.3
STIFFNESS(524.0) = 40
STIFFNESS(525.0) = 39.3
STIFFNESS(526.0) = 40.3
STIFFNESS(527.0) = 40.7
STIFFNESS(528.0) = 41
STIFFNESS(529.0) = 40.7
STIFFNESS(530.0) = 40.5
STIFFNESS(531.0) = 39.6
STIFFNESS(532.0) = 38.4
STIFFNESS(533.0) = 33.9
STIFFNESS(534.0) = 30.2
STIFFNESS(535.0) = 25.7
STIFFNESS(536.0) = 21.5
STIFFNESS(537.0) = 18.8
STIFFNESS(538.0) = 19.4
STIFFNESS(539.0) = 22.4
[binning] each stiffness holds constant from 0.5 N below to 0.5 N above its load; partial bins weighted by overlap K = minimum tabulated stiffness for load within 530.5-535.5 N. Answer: 25.7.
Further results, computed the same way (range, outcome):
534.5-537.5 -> 18.8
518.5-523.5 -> 40.3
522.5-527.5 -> 39.3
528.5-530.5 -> 40.5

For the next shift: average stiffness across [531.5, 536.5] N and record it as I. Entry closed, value 29.9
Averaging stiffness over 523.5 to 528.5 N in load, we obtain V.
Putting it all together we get 40.3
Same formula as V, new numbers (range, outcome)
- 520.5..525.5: 40.3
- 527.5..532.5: 40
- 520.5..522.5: 40.8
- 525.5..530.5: 40.6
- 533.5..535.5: 27.9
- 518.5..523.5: 40.8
